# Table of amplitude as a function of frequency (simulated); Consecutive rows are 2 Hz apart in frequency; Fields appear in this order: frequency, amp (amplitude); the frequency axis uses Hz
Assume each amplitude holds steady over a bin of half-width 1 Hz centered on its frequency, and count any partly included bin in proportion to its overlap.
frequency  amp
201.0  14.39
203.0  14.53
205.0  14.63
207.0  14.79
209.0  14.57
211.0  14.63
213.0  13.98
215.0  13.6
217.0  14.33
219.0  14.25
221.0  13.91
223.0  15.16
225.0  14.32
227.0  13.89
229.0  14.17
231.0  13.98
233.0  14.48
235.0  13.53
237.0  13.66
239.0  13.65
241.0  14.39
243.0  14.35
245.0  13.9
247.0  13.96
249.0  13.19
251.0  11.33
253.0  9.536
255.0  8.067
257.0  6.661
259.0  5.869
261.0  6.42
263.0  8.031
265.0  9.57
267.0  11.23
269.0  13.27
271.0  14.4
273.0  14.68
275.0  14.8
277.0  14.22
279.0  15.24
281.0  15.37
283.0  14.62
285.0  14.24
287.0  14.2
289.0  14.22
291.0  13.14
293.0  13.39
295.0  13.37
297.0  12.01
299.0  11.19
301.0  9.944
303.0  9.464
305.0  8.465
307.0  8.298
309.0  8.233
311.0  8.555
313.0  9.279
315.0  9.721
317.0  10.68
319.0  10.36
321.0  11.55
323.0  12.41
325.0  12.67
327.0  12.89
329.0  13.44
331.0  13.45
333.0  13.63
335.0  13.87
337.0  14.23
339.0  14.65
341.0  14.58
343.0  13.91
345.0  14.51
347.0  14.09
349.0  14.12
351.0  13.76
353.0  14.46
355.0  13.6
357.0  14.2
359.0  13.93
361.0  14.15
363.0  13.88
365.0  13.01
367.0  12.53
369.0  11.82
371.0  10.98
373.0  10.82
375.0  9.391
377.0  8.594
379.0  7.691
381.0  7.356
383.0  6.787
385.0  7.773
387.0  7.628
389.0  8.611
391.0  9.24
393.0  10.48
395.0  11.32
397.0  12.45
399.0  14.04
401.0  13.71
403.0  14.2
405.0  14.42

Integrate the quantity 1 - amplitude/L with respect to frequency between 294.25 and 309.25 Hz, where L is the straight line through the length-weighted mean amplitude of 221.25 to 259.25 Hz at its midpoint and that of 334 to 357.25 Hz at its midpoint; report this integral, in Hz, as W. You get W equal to 3.7 Hz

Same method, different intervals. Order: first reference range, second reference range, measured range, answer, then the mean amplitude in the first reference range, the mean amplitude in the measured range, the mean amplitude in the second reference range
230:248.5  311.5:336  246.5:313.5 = 8.0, 14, 11.4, 11.9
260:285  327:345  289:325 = 7.0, 12.7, 10.8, 13.9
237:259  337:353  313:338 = 2.7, 11.7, 12.3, 14.2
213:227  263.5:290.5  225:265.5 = 6.6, 14.2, 11.7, 13.7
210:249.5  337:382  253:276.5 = 5.7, 14.1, 10.3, 12.6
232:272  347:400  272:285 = -3.8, 11.5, 14.8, 11.3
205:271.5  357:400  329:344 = -3.7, 12.6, 14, 10.7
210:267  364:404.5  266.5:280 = -2.5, 12.4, 14.1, 10.5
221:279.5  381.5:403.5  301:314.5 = 3.2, 12.4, 8.84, 10.4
